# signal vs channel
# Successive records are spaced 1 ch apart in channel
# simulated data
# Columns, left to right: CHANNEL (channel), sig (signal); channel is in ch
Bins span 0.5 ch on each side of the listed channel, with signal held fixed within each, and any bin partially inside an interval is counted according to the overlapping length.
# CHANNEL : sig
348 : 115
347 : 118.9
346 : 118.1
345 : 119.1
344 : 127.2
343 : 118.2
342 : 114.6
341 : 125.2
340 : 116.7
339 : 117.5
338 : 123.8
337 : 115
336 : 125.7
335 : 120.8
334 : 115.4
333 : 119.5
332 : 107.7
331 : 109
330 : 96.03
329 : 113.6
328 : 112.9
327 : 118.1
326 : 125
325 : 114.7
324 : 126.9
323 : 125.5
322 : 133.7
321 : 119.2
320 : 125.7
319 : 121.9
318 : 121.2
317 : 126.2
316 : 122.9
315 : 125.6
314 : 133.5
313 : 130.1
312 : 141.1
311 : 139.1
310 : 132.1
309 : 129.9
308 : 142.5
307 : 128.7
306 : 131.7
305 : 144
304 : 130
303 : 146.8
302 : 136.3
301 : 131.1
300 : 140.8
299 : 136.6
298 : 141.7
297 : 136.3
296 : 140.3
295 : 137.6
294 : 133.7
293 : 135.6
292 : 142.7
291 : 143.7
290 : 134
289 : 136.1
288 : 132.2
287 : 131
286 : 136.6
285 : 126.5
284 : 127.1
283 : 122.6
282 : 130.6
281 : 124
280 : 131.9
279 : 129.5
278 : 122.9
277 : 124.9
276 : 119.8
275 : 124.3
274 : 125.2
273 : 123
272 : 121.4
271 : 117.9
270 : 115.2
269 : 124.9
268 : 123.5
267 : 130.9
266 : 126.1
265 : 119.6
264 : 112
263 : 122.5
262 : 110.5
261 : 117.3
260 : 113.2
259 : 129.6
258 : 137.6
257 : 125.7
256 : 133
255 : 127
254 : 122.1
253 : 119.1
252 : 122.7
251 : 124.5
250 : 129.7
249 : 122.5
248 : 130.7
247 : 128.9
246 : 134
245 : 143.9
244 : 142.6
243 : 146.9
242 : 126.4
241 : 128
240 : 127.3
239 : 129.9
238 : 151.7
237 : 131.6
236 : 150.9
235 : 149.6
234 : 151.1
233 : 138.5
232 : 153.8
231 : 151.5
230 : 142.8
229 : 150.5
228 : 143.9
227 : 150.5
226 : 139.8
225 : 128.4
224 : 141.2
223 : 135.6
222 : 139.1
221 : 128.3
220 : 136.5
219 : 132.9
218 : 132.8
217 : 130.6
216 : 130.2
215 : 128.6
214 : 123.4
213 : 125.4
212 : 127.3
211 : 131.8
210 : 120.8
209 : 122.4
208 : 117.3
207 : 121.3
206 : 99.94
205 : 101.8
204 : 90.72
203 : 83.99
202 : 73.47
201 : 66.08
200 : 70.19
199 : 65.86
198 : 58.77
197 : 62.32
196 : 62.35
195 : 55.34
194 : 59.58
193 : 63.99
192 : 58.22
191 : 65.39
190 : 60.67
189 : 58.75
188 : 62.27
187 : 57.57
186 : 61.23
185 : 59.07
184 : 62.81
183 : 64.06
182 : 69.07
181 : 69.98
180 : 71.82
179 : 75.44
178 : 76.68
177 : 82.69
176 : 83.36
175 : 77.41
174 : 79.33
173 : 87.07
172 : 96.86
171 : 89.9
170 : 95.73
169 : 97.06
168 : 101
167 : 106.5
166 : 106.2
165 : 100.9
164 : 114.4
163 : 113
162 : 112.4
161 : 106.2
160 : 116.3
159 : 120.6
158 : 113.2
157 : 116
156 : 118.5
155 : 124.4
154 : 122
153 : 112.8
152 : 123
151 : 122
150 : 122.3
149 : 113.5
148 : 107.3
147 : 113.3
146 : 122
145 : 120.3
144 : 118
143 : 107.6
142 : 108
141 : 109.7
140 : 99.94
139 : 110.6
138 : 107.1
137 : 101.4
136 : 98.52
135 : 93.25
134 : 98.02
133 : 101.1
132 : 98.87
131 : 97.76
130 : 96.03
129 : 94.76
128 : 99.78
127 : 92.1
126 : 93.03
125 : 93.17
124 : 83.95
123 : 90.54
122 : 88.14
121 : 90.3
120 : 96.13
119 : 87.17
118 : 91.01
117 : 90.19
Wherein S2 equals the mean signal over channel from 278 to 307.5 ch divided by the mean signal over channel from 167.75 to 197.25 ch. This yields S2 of 1.86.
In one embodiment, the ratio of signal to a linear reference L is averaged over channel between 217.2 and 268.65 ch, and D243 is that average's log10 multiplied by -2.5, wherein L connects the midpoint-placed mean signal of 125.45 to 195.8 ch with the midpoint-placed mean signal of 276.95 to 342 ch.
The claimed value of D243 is -0.18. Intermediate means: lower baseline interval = 94.4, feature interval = 133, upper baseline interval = 128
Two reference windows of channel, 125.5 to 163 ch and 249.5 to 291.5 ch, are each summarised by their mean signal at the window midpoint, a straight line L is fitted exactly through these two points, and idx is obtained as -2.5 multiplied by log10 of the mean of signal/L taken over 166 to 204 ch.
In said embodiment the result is 0.48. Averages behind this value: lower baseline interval 109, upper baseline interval 126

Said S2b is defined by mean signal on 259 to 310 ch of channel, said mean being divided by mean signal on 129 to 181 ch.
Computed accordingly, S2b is 1.25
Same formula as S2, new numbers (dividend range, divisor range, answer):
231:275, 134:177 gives 1.21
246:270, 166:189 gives 1.58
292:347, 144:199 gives 1.40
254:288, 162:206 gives 1.60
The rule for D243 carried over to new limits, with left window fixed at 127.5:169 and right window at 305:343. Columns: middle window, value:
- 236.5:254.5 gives -0.13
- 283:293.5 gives -0.12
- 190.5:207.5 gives 0.46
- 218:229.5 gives -0.20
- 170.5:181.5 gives 0.35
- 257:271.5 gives -0.03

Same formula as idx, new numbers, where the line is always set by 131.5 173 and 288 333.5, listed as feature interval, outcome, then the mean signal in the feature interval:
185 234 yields 0.11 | 105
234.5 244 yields -0.15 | 138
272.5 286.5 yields -0.01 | 126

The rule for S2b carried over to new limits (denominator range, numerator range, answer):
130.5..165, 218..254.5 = 1.23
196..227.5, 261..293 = 1.12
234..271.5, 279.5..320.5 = 1.04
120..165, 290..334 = 1.21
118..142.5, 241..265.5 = 1.31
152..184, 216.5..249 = 1.43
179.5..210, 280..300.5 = 1.82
